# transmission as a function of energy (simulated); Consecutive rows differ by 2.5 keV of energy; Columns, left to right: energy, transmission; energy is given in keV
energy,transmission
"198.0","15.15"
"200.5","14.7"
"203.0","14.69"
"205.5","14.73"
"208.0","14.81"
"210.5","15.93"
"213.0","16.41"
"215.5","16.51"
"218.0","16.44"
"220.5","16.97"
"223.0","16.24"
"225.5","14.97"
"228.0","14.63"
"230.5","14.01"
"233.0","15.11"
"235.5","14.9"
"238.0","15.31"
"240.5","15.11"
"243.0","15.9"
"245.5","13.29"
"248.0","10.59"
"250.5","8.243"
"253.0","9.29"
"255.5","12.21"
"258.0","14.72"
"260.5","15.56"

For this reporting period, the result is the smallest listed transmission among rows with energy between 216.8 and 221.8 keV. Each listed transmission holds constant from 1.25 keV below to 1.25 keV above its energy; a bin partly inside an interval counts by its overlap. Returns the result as 16.44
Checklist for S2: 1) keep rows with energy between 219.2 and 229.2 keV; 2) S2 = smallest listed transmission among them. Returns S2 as 14.63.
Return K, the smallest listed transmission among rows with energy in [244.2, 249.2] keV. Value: 10.59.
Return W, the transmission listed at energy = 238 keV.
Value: 15.31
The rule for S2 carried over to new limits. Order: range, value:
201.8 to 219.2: 14.69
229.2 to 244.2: 14.01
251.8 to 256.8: 9.29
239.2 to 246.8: 13.29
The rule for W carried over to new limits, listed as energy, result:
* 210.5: 15.93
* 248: 10.59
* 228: 14.63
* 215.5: 16.51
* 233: 15.11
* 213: 16.41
